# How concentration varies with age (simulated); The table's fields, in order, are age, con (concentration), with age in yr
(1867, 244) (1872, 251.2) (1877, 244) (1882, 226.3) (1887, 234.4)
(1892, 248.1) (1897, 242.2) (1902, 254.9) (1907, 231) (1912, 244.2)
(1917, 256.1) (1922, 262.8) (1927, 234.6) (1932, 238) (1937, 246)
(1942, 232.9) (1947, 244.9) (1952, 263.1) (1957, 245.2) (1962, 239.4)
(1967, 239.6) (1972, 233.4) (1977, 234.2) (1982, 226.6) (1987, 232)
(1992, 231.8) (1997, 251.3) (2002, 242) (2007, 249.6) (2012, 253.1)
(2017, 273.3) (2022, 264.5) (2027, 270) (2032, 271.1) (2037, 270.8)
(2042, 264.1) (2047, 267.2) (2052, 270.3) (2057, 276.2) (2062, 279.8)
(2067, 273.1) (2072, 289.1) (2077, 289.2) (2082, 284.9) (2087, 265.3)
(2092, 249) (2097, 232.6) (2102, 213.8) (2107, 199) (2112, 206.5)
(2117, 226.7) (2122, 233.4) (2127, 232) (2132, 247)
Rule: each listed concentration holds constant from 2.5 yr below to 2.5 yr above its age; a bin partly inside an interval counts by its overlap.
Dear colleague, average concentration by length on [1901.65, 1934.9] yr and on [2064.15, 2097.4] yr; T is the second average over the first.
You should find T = 1.11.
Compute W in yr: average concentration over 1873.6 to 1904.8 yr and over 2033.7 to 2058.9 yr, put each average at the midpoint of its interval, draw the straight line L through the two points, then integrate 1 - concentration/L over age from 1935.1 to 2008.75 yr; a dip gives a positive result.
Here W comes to 4.5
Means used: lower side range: 242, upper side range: 270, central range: 241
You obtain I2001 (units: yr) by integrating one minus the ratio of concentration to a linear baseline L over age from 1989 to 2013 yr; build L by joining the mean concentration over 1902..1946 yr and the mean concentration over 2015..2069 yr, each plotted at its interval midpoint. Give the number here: 1.54 yr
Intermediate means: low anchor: 244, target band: 245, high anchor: 271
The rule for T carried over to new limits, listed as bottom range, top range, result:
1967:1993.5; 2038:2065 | 1.17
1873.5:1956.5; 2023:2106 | 1.09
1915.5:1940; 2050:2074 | 1.12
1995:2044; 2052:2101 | 1.03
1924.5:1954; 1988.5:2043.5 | 1.06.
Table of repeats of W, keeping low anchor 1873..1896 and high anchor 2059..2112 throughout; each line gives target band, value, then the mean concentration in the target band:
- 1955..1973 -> 0.43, 240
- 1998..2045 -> -2.16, 262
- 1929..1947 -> 0.29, 240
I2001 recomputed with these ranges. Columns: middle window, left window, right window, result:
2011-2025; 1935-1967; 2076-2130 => -1.34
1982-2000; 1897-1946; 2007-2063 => 1.53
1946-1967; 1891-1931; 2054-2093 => 0.62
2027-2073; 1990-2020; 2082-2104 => -4.56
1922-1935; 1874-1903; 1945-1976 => 0.04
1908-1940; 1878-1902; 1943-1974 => -0.54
